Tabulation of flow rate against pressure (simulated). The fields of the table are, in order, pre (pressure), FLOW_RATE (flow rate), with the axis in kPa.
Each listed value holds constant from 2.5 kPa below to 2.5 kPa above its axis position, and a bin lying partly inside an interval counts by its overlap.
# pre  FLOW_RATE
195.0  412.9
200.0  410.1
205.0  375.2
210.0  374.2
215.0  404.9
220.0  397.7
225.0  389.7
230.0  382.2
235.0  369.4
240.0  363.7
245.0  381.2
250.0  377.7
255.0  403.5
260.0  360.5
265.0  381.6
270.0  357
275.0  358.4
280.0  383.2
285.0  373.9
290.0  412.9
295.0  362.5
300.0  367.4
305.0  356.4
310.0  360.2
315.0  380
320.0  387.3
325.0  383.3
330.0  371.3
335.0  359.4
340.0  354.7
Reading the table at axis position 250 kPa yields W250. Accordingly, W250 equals 377.7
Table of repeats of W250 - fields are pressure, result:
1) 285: 373.9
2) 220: 397.7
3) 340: 354.7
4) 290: 412.9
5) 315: 380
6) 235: 369.4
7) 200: 410.1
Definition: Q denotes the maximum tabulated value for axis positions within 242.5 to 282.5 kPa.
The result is 403.5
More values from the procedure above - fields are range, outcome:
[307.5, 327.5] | 387.3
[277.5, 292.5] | 412.9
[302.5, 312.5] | 360.2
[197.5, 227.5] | 410.1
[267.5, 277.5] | 358.4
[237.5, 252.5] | 381.2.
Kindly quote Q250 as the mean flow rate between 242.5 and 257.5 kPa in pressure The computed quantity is 387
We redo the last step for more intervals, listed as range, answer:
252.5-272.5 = 376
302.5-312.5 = 358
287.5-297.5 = 388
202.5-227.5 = 388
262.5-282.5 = 370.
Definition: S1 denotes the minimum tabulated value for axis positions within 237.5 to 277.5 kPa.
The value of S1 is 357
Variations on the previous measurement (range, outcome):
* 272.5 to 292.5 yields 358.4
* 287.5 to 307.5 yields 356.4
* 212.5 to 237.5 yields 369.4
